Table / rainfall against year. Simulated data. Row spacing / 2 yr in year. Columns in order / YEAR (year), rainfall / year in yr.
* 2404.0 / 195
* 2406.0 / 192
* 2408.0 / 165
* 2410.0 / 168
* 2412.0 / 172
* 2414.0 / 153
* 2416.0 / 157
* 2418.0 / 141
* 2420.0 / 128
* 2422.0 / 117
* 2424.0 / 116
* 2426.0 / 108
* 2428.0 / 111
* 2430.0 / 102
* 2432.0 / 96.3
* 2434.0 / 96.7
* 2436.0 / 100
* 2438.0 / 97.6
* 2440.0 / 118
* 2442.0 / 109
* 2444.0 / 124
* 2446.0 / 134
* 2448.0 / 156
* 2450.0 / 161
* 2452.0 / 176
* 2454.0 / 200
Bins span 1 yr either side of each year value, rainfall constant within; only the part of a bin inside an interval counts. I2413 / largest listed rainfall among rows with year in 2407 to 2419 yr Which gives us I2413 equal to 172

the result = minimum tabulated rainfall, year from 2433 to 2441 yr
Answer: 96.7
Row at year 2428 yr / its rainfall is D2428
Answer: 111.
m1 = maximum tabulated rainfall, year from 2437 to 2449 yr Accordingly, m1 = 156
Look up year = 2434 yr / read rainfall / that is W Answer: 96.7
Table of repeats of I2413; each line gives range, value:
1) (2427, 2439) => 111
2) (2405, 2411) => 192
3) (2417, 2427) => 141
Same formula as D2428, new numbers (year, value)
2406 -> 192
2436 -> 100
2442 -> 109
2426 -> 108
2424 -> 116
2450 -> 161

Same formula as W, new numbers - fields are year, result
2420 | 128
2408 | 165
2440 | 118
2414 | 153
